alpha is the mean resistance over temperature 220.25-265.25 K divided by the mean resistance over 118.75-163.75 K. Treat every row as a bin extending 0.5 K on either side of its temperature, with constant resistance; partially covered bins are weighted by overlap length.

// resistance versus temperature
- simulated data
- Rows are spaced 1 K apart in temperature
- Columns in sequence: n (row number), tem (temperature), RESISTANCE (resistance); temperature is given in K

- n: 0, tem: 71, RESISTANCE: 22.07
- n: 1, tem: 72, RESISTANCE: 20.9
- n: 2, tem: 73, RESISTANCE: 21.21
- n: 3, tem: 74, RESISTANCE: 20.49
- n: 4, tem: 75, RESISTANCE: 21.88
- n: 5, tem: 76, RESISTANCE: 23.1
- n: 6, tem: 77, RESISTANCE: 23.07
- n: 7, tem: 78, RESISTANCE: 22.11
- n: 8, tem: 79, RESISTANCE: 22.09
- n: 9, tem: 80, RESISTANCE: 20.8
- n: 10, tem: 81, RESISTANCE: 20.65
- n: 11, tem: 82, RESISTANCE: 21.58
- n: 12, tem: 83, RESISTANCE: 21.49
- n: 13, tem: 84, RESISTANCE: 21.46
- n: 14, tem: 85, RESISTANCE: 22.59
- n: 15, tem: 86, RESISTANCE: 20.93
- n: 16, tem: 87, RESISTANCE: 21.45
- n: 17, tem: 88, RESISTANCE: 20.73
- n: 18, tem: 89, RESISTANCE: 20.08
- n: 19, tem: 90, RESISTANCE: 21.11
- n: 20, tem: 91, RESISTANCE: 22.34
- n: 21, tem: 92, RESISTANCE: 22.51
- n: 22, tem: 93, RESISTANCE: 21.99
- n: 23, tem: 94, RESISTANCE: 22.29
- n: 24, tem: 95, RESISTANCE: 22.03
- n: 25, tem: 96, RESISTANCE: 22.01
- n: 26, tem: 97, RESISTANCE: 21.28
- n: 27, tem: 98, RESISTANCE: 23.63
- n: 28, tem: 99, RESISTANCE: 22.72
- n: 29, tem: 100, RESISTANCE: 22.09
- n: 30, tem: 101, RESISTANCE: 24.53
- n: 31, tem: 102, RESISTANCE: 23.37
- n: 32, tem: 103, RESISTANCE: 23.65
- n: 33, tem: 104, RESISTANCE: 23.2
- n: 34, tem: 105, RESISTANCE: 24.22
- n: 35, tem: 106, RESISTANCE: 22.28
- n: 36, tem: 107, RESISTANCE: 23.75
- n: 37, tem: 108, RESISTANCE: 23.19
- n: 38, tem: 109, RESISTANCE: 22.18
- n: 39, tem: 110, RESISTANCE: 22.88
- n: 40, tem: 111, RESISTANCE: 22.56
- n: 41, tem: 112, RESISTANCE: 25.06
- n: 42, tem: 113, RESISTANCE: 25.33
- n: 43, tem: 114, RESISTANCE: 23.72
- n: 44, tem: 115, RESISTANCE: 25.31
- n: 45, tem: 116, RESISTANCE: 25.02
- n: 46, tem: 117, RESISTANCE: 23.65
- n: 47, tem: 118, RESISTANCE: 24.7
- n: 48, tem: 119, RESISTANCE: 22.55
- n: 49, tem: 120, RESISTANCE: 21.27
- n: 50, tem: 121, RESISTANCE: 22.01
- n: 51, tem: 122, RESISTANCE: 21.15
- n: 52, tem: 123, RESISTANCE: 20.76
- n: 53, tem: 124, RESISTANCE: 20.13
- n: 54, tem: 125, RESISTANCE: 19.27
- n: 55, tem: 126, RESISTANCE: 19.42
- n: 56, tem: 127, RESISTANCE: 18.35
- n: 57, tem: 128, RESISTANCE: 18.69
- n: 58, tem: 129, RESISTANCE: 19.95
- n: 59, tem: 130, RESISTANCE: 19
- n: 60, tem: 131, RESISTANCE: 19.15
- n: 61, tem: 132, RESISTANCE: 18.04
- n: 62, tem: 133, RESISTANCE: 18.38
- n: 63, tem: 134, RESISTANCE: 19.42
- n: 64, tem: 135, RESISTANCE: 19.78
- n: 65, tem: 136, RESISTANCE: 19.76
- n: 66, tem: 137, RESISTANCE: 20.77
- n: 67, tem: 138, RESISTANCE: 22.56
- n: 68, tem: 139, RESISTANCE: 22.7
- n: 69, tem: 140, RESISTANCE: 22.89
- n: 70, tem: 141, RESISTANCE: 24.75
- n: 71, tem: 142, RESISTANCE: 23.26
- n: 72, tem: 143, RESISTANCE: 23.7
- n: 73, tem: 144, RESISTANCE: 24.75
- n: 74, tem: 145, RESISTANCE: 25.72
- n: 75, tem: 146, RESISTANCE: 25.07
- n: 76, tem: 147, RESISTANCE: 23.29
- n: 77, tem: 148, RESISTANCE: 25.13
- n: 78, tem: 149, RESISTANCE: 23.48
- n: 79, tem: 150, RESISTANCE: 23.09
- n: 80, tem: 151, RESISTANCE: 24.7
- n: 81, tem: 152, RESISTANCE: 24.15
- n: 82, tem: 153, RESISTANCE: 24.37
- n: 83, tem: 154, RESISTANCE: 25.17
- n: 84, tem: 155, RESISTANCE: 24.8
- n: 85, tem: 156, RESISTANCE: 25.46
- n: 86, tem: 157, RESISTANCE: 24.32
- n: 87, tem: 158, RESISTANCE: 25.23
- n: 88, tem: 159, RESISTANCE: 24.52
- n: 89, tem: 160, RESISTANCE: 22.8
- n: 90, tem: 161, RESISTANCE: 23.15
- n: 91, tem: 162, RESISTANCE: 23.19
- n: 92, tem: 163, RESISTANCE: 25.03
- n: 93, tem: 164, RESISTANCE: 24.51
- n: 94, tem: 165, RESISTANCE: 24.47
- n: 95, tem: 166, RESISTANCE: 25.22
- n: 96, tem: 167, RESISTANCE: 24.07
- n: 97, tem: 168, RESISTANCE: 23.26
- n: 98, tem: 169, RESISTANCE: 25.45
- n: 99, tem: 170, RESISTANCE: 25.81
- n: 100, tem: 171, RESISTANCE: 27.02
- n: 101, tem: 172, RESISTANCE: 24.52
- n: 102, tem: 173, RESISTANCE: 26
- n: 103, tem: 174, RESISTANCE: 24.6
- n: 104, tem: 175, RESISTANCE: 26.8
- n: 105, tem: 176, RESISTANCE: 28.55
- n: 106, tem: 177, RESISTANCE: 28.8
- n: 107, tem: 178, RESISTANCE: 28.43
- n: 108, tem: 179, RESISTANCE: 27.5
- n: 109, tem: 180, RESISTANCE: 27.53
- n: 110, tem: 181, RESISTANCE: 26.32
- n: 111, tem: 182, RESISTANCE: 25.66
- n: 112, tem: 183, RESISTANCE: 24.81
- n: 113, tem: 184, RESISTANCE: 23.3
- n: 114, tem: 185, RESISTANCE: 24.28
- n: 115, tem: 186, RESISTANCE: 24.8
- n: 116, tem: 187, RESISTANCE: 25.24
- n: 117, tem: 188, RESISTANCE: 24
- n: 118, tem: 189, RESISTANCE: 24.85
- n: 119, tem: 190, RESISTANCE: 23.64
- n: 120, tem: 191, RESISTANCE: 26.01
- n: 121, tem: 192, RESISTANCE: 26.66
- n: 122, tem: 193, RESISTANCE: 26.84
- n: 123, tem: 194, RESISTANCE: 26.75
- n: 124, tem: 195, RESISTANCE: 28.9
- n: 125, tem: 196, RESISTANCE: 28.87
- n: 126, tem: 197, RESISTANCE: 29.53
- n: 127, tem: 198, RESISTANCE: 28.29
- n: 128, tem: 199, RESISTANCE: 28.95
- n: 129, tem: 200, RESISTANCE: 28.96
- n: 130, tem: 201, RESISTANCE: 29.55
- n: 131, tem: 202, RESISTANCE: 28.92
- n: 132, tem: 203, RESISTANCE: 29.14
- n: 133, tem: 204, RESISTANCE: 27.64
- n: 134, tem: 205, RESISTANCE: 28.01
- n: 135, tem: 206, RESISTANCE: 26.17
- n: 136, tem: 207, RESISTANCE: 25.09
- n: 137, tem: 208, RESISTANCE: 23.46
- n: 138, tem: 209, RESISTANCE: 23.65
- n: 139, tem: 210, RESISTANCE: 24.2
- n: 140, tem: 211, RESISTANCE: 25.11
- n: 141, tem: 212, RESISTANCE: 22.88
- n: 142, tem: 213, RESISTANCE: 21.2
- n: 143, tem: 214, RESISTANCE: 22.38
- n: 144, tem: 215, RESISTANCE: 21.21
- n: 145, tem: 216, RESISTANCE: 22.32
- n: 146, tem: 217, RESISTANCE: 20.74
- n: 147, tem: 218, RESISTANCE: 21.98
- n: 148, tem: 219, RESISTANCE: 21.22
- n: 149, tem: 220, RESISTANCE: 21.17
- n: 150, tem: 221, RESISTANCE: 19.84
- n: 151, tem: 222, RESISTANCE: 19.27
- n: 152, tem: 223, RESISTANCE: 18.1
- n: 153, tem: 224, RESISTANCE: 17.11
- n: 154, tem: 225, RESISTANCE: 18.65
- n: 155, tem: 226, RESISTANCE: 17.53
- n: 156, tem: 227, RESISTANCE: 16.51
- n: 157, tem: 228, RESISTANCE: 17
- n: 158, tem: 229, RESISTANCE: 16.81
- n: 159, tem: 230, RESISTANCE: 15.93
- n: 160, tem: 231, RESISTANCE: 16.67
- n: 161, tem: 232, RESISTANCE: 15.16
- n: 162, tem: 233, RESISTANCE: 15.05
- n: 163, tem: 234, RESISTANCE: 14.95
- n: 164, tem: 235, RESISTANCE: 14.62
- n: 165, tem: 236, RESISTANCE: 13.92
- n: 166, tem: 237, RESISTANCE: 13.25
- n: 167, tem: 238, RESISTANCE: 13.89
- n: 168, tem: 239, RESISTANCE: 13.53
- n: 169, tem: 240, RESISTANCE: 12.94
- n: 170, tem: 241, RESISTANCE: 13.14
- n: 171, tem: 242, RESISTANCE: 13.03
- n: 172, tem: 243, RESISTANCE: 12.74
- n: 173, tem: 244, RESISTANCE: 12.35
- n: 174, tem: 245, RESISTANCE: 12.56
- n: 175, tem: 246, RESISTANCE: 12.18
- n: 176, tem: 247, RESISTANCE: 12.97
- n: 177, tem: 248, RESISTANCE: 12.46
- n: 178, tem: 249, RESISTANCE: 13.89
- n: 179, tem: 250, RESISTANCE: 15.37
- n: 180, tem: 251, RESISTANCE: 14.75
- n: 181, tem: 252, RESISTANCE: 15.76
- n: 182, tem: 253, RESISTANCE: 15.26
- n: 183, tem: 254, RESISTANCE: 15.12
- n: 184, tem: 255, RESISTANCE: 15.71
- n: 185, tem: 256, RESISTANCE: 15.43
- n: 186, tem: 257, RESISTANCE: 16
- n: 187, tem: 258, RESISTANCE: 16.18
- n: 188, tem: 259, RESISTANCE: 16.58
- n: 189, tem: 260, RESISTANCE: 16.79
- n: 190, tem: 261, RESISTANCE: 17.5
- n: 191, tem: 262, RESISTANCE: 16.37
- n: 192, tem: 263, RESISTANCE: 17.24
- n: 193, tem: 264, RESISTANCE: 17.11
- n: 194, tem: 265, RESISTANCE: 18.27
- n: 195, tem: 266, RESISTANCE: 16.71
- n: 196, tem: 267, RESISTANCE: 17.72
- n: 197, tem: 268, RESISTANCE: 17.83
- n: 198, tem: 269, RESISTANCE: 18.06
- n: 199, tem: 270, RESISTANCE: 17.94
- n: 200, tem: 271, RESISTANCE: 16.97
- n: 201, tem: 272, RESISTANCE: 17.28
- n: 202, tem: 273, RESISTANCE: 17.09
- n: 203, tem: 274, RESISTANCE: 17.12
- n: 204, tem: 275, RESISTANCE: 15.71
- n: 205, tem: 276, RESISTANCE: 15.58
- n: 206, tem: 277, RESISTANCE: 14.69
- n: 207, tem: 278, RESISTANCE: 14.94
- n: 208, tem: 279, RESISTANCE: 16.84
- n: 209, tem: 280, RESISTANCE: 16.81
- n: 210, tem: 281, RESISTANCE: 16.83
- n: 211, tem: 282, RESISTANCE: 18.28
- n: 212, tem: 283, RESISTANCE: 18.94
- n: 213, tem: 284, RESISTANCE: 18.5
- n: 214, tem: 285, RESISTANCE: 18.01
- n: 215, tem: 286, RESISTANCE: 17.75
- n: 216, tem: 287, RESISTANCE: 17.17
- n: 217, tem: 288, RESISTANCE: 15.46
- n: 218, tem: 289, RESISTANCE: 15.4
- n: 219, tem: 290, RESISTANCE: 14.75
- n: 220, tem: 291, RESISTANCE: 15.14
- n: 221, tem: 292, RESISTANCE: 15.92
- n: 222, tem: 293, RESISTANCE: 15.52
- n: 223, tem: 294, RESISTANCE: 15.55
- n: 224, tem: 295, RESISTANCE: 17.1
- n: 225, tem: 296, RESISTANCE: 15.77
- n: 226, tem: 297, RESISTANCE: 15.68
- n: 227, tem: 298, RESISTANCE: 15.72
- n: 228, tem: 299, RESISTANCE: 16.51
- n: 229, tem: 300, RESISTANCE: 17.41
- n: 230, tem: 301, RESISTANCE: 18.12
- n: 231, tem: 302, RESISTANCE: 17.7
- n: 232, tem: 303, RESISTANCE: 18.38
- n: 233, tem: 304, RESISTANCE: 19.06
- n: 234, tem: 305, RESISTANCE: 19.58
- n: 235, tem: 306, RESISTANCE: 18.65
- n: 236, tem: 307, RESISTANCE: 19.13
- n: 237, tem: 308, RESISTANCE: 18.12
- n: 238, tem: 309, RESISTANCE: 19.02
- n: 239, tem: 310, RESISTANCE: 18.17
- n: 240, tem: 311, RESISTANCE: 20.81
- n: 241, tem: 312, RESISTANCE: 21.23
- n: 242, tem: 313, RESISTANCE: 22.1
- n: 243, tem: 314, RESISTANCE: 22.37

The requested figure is 0.69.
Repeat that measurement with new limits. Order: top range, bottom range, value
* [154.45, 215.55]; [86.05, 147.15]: 1.16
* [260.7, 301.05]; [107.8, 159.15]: 0.74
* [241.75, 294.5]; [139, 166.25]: 0.66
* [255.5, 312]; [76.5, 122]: 0.76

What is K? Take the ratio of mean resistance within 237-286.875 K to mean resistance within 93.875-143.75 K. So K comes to 0.7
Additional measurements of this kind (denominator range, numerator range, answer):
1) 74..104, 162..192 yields 1.16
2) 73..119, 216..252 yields 0.70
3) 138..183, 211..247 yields 0.68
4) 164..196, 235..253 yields 0.52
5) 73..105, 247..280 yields 0.74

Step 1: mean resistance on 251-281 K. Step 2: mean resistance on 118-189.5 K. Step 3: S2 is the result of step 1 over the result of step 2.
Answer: 0.7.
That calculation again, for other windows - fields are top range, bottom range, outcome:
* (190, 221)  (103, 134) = 1.16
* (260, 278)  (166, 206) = 0.64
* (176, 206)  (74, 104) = 1.22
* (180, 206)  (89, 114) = 1.17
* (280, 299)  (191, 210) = 0.60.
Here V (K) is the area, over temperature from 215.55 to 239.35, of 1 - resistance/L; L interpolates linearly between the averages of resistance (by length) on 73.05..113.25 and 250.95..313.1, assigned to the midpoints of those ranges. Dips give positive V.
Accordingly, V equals 1.67 K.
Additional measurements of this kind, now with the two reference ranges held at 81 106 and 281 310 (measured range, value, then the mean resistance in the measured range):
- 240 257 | 4.09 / 14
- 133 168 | -4.76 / 23.6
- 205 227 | -2.76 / 21.6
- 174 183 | -3.15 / 27.1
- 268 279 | 0.72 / 16.6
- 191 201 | -4.31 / 28.2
